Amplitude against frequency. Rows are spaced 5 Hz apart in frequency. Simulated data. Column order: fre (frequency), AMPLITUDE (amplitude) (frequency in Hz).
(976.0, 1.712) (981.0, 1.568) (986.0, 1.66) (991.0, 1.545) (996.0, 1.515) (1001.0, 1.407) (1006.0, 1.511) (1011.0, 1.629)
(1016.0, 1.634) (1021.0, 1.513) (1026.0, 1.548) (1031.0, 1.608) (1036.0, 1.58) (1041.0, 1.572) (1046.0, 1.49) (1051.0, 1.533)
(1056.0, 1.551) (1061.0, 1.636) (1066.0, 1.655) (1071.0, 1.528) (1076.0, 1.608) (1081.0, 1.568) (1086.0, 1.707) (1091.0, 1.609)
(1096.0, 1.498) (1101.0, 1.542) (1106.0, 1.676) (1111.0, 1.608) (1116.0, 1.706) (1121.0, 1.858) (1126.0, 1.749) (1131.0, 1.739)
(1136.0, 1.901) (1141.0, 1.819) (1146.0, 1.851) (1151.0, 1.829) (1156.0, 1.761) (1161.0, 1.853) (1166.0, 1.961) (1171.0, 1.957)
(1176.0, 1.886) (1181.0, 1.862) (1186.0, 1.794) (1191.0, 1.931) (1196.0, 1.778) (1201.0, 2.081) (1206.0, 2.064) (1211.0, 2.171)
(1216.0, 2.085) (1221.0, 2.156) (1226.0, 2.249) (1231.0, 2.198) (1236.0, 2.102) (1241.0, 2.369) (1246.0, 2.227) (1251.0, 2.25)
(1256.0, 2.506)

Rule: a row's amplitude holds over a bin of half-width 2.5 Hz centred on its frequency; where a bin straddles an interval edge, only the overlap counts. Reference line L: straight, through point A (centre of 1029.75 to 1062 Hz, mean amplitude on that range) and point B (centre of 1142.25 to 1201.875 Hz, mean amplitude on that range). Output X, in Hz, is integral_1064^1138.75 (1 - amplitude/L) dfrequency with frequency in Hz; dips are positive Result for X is 1.55 Hz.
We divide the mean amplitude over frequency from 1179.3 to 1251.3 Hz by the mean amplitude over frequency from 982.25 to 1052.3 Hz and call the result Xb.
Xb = 1.34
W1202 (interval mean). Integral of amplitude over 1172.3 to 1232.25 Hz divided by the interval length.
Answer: 2.02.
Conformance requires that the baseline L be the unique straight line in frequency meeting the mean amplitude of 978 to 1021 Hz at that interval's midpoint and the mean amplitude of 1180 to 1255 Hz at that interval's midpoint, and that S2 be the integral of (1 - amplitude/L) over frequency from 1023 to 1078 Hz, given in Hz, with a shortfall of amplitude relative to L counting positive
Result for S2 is 3.6 Hz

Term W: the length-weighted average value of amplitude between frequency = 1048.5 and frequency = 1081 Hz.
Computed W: 1.58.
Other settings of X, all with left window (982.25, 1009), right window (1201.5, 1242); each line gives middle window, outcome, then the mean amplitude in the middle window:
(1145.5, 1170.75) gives 1.59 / 1.86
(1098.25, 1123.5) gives 2.42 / 1.68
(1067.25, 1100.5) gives 3.57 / 1.59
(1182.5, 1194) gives 1.17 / 1.86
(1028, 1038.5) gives 0.28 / 1.59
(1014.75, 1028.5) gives 0.38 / 1.56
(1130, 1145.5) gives 0.78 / 1.83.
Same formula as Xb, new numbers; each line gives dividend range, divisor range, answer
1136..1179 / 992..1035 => 1.21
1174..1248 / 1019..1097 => 1.31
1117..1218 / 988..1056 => 1.22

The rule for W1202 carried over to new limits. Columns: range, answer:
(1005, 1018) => 1.6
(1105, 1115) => 1.65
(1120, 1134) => 1.78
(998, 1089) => 1.57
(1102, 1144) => 1.75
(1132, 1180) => 1.86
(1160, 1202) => 1.9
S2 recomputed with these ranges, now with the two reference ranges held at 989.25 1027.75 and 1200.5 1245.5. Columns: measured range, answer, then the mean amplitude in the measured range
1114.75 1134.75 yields 1.1 Hz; 1.78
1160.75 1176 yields 0.6 Hz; 1.93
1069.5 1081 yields 1.1 Hz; 1.57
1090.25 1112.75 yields 2.8 Hz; 1.58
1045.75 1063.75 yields 1.2 Hz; 1.56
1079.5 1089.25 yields 0.7 Hz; 1.64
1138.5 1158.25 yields 1.4 Hz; 1.82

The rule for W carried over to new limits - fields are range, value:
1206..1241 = 2.17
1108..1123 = 1.72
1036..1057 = 1.54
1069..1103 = 1.58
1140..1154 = 1.83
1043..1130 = 1.62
